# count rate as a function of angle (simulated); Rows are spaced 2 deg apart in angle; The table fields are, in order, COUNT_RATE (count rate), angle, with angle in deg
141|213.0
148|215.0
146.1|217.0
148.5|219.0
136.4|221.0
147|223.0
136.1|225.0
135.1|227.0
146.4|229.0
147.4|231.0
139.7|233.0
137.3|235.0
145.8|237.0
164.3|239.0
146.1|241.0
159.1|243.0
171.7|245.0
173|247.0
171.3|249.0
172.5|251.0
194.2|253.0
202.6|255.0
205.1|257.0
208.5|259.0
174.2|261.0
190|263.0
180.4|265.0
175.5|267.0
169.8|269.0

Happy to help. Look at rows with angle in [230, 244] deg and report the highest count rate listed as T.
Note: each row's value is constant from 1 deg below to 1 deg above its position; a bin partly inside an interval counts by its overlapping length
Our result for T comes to 164.3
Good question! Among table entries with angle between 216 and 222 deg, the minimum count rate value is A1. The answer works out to 136.4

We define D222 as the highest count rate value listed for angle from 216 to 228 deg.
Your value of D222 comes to 148.5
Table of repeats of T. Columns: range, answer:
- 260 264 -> 190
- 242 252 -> 173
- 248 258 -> 205.1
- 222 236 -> 147.4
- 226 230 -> 146.4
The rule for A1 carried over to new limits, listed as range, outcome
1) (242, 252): 159.1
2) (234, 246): 137.3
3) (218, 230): 135.1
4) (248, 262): 171.3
